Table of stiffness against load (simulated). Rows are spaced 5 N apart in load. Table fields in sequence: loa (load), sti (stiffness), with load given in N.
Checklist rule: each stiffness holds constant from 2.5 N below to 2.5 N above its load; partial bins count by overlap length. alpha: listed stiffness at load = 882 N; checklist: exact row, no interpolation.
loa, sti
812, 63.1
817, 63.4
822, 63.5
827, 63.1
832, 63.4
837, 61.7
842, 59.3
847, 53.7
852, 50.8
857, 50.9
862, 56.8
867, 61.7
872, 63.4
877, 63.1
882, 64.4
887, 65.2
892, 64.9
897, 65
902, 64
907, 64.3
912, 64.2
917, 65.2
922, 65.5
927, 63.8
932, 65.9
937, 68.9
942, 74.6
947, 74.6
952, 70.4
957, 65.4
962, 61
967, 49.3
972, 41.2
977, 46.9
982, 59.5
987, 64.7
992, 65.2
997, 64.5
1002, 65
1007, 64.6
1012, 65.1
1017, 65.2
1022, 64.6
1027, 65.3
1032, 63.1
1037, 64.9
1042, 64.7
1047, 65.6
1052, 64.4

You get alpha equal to 64.4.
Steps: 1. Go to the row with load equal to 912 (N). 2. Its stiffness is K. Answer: 64.2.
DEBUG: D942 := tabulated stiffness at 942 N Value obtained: 74.6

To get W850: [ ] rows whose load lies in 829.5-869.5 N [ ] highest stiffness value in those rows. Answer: 63.4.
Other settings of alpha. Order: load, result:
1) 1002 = 65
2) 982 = 59.5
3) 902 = 64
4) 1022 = 64.6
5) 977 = 46.9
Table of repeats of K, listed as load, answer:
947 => 74.6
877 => 63.1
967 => 49.3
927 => 63.8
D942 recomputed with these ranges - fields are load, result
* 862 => 56.8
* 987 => 64.7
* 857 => 50.9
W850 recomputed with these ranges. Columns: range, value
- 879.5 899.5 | 65.2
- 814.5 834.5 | 63.5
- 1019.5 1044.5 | 65.3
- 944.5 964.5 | 74.6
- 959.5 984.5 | 61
